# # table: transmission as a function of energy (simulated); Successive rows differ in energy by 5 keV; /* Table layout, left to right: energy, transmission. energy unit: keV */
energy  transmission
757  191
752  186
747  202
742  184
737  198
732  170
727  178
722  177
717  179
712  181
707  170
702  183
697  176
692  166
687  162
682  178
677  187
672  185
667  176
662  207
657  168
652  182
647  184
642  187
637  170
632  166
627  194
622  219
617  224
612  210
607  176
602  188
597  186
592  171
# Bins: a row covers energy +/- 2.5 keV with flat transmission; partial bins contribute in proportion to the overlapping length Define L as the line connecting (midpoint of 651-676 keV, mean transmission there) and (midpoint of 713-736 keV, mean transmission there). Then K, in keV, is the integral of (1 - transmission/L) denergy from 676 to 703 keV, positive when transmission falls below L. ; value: 1.05 keV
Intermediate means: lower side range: 184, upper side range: 178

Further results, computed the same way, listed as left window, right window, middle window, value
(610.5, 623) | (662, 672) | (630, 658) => 3.3 keV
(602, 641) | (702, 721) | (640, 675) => 0.5 keV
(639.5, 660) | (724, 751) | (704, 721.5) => 0.7 keV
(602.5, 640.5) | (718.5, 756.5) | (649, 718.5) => 3.9 keV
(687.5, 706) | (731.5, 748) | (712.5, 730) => 0.4 keV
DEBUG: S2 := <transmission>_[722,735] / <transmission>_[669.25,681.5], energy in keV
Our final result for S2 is 0.95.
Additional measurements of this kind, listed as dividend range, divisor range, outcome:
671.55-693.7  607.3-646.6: 0.90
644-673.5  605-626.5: 0.89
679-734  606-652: 0.91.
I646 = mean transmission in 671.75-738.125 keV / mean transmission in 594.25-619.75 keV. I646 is 0.9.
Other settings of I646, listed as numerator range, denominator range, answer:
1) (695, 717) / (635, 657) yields 0.99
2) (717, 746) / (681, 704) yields 1.06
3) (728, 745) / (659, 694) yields 1.02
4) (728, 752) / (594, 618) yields 0.96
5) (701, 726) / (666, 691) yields 1.00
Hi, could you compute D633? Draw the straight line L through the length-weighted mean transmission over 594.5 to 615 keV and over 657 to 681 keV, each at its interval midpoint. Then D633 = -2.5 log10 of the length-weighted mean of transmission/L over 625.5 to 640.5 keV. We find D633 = 0.074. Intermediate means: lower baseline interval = 191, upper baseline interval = 186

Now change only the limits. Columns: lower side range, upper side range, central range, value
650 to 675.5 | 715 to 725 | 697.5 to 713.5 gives 0.01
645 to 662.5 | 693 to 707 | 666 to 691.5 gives 0.02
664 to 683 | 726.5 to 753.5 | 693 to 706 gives 0.04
